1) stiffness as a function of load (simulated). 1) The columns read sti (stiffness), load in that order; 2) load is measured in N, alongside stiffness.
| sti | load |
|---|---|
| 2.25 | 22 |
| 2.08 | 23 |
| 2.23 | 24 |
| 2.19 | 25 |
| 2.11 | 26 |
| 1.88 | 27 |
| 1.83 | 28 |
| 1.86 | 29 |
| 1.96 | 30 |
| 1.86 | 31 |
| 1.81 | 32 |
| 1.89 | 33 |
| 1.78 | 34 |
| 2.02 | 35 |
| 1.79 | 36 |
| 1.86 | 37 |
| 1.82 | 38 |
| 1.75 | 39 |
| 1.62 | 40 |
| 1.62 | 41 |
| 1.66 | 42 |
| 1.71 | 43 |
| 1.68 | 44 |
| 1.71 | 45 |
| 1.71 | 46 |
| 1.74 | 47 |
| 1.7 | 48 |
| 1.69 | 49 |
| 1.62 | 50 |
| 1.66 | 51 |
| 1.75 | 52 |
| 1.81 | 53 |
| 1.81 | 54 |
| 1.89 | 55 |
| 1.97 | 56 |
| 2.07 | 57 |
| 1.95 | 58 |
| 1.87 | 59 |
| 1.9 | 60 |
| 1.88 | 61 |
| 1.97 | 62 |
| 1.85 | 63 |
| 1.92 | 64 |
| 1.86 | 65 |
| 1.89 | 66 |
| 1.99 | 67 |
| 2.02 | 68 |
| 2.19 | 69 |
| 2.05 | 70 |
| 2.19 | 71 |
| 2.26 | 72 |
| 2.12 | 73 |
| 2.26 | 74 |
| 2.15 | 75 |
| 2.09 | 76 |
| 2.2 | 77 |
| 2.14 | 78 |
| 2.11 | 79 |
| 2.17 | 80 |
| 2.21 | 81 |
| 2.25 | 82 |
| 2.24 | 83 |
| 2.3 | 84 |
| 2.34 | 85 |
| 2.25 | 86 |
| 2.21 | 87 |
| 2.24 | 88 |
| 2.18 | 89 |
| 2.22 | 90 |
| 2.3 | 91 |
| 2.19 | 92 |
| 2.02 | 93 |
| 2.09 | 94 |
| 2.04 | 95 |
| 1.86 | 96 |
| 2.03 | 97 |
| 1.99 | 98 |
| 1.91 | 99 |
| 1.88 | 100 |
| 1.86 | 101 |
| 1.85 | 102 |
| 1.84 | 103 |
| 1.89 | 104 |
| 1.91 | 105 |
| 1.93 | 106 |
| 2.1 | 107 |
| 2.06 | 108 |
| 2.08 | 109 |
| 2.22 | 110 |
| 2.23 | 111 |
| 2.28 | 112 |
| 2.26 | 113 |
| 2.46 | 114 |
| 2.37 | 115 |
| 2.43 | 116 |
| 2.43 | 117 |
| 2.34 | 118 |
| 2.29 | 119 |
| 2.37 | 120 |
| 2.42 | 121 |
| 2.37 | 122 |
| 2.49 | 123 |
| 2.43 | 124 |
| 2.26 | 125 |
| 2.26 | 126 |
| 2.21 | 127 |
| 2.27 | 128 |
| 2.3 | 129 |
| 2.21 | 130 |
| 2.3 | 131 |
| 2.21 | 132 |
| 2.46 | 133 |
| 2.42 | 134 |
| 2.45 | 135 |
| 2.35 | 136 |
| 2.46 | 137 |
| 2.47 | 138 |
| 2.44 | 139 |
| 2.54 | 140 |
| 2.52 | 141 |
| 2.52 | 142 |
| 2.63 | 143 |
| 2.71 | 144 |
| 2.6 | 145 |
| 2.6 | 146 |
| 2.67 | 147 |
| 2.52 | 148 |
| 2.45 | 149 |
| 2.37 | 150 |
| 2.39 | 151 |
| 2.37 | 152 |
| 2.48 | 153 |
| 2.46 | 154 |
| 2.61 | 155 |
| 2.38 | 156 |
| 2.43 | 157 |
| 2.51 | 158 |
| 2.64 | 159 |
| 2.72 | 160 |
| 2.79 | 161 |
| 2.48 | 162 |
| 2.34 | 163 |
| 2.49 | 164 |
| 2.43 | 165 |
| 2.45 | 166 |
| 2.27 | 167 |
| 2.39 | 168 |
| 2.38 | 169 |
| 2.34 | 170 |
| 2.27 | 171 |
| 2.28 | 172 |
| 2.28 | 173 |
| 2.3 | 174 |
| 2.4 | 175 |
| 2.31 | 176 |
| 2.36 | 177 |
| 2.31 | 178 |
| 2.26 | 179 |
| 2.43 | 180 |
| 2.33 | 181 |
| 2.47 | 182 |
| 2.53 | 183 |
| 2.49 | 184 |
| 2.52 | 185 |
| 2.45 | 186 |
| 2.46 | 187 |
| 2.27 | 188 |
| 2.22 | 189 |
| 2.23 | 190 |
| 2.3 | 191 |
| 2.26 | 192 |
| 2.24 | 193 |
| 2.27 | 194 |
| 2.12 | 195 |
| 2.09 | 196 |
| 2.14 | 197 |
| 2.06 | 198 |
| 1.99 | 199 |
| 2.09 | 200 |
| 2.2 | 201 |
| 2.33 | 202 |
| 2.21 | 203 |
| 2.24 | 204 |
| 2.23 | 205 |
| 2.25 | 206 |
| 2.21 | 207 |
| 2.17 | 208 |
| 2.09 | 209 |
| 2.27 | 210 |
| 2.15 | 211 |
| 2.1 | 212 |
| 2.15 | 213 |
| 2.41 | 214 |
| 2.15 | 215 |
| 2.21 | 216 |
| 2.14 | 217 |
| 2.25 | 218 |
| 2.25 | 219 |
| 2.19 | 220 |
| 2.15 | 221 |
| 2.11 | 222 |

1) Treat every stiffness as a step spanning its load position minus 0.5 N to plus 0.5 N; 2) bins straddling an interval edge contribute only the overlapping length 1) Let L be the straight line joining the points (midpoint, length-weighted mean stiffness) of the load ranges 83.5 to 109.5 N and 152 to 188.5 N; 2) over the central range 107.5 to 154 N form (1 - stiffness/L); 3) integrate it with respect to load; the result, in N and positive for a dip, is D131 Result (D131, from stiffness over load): -3.36 N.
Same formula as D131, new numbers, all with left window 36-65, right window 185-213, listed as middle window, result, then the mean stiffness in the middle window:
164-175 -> -1.1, 2.35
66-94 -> -4.4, 2.17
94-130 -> -3.6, 2.17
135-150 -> -3.4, 2.53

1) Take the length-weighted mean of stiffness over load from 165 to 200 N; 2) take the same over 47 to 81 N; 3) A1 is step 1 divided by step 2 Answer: 1.2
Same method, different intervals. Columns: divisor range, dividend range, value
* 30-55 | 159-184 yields 1.37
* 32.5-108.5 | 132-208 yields 1.21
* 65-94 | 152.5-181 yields 1.12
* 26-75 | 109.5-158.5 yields 1.29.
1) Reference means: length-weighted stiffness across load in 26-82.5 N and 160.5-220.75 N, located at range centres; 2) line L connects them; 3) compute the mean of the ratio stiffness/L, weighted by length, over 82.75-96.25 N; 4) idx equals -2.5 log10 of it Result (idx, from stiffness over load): -0.090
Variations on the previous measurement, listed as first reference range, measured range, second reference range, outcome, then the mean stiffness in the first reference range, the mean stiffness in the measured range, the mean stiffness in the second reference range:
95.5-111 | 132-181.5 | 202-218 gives -0.17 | 1.97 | 2.45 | 2.2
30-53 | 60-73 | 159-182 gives -0.07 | 1.75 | 2.01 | 2.4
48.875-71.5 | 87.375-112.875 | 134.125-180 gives 0.04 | 1.91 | 2.05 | 2.45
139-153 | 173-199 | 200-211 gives 0.00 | 2.52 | 2.31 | 2.21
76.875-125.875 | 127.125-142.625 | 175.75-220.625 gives -0.09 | 2.17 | 2.39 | 2.25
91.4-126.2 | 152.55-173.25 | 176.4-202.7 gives -0.10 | 2.15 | 2.45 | 2.28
